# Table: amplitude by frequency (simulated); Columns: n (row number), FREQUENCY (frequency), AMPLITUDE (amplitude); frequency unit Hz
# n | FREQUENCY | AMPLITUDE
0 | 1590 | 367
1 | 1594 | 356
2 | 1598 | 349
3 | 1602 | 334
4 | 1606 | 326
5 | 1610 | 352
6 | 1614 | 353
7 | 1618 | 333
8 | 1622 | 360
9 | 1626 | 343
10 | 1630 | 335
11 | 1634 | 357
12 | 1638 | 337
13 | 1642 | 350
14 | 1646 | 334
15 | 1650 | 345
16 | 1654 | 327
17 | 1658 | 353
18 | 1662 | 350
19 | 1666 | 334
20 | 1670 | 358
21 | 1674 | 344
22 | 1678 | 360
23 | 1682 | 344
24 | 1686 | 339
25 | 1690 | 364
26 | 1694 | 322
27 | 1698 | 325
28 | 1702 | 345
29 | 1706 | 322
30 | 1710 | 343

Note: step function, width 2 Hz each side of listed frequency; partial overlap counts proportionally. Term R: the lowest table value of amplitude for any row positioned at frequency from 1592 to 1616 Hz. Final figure 326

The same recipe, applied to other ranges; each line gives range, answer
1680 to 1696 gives 322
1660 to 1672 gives 334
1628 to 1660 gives 327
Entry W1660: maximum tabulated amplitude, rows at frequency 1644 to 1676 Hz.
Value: 358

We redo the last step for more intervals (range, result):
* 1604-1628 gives 360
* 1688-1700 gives 364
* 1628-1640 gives 357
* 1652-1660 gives 353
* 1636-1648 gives 350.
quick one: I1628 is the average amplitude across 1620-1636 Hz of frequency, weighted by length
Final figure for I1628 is 349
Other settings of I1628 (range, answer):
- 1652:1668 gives 341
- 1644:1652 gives 340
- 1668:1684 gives 352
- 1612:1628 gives 347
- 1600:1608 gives 330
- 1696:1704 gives 335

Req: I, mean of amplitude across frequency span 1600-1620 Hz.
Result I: 340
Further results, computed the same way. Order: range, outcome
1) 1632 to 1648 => 344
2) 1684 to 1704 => 339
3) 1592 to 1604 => 346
